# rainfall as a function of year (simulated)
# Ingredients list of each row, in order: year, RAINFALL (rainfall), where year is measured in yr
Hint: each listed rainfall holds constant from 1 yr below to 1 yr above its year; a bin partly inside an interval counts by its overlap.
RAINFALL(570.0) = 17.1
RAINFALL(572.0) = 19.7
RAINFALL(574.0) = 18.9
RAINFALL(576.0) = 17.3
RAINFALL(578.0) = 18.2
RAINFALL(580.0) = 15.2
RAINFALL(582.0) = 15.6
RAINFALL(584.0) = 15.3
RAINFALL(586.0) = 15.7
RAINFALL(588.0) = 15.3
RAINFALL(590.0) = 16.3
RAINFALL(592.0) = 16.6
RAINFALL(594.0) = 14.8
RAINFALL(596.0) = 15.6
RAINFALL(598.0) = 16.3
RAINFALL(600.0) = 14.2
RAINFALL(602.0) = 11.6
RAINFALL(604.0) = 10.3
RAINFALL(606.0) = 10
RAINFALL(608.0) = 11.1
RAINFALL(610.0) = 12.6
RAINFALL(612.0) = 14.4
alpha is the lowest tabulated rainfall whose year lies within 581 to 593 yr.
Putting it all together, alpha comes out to 15.3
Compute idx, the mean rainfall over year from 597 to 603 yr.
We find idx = 14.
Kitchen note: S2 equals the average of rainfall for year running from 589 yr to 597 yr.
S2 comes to 15.8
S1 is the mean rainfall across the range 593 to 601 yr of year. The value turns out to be 15.2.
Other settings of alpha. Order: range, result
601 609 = 10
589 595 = 14.8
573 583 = 15.2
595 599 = 15.6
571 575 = 18.9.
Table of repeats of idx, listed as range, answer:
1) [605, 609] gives 10.6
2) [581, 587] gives 15.5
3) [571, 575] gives 19.3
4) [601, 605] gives 10.9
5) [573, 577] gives 18.1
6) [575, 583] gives 16.6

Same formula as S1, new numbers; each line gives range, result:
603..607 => 10.2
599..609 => 11.4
